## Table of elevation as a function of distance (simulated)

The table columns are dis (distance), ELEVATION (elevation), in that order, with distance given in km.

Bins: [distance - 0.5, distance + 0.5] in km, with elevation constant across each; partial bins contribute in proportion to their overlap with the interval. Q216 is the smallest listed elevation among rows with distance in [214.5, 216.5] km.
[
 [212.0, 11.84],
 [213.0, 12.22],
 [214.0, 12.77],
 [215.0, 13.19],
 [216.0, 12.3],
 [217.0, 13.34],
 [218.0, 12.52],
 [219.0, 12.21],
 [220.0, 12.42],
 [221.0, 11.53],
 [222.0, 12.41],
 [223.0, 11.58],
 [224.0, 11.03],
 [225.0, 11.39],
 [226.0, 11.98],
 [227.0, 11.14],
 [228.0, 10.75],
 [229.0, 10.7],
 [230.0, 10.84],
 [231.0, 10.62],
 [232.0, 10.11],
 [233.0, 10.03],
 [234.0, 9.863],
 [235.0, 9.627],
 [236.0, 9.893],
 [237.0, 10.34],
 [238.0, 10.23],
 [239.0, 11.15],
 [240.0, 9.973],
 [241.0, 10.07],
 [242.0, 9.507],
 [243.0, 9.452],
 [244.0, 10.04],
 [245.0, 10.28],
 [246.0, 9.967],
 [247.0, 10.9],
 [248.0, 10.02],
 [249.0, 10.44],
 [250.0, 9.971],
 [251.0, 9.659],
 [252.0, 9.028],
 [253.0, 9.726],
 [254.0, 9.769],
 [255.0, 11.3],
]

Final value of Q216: 12.3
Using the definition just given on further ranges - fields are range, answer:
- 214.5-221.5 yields 11.53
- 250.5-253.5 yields 9.028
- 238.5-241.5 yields 9.973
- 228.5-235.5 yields 9.627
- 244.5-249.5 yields 9.967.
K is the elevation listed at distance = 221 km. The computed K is 11.53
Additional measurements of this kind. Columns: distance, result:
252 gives 9.028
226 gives 11.98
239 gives 11.15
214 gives 12.77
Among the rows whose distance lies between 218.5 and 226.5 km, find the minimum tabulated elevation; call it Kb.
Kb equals 11.03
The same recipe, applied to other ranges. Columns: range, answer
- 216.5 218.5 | 12.52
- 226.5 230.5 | 10.7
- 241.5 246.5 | 9.452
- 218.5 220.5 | 12.21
